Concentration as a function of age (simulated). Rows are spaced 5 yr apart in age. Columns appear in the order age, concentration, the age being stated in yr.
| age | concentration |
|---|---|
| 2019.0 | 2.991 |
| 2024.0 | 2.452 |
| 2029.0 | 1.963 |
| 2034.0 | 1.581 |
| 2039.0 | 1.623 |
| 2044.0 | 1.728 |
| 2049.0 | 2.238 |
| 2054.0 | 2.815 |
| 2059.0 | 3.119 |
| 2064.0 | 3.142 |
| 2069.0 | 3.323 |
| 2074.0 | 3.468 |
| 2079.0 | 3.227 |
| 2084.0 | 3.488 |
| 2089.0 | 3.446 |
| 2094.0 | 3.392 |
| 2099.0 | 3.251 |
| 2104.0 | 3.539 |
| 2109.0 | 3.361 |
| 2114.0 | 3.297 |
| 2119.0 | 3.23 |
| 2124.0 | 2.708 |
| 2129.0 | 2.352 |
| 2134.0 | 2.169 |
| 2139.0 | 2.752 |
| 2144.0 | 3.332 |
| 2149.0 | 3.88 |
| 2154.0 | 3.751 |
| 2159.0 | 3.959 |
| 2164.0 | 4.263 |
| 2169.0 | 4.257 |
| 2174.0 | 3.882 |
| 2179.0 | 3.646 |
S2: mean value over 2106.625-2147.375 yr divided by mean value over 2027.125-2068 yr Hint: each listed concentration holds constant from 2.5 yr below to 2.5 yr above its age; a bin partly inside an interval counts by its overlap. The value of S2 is 1.26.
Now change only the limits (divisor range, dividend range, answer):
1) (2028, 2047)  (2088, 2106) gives 1.98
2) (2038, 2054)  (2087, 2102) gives 1.65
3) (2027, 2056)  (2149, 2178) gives 2.02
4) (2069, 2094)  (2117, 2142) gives 0.78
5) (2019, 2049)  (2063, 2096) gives 1.69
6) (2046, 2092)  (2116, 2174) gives 1.07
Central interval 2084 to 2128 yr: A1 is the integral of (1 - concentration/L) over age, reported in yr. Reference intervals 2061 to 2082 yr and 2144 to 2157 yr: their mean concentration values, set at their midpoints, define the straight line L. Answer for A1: 2.8 yr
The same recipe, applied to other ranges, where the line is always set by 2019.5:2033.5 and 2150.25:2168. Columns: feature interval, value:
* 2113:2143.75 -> 7.0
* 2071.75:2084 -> -1.9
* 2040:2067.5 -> 0.4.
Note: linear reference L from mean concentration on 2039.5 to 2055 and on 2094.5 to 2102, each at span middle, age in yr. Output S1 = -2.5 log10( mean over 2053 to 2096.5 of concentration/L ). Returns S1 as -0.195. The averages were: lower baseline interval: 2.12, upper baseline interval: 3.31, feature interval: 3.28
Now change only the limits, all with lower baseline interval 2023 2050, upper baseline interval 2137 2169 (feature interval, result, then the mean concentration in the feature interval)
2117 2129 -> 0.15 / 2.83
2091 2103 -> -0.18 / 3.35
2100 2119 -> -0.11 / 3.37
